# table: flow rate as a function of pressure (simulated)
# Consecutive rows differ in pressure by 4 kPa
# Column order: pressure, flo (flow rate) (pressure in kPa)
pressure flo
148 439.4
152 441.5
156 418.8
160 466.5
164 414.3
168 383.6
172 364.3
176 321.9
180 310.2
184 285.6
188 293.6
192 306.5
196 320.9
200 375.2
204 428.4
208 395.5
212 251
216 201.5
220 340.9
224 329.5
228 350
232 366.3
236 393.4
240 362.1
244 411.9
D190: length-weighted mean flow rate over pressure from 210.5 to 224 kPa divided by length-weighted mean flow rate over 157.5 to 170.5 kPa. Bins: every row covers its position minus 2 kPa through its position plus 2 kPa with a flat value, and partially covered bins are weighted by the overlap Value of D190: 0.66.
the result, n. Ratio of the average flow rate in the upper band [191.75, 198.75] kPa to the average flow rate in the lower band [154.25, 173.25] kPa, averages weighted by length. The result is 0.78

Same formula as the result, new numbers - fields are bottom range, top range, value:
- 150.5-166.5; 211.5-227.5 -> 0.67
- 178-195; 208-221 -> 0.93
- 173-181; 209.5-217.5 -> 0.74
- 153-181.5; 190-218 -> 0.84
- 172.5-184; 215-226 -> 0.94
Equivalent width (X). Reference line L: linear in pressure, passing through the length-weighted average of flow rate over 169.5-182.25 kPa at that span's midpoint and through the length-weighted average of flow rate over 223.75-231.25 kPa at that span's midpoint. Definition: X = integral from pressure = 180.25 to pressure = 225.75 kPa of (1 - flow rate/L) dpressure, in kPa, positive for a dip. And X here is 2.66 kPa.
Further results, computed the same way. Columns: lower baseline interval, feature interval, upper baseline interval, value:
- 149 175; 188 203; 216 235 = 1.42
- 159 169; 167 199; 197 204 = 6.23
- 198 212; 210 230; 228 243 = 4.32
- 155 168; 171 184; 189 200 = 1.88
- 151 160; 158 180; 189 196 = 0.49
